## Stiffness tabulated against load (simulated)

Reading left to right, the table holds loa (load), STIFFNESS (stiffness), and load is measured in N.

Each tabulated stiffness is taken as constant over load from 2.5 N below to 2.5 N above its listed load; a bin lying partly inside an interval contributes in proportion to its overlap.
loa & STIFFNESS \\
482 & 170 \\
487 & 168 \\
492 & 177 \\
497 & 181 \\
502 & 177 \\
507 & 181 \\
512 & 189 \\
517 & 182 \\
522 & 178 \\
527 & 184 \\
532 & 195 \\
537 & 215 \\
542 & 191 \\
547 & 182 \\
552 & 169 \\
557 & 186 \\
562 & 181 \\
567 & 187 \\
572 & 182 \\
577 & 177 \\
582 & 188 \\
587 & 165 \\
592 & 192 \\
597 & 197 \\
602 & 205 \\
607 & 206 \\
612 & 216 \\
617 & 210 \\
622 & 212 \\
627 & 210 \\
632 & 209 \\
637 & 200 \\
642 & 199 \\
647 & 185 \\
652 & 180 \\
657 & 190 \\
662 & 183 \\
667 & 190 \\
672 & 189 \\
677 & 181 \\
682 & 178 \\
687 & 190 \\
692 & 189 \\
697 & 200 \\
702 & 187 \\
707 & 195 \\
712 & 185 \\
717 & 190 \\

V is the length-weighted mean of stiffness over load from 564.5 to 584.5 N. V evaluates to 184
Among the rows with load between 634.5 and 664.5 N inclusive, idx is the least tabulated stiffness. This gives 180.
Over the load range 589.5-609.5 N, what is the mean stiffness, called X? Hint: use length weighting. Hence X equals 200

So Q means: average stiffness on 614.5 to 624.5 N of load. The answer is 211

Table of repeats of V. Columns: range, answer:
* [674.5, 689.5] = 183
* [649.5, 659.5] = 185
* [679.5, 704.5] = 189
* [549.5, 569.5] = 181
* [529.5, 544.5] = 200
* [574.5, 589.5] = 177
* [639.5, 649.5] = 192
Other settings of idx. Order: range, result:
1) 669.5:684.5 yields 178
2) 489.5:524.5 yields 177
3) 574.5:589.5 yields 165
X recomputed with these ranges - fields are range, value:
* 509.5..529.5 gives 183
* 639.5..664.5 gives 187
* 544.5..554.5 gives 176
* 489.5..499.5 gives 179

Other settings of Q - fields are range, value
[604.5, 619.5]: 211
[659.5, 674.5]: 187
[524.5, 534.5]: 190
